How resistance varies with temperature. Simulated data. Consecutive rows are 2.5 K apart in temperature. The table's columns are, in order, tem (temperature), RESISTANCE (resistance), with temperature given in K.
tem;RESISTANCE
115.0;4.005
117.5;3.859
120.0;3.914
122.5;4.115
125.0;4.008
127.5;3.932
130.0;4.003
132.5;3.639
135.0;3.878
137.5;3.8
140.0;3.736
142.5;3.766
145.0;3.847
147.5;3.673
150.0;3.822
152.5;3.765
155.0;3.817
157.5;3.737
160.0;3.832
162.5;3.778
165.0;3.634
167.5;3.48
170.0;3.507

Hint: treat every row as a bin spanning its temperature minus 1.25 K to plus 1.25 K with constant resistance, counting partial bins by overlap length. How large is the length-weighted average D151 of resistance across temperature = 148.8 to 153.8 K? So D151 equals 3.79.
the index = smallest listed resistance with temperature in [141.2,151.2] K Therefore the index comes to 3.673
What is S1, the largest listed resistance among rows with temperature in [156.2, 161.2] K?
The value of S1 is 3.832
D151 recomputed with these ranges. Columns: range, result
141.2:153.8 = 3.77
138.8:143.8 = 3.75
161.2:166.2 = 3.71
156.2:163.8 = 3.78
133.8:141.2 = 3.8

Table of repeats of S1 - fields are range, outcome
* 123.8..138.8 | 4.008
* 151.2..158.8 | 3.817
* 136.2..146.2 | 3.847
